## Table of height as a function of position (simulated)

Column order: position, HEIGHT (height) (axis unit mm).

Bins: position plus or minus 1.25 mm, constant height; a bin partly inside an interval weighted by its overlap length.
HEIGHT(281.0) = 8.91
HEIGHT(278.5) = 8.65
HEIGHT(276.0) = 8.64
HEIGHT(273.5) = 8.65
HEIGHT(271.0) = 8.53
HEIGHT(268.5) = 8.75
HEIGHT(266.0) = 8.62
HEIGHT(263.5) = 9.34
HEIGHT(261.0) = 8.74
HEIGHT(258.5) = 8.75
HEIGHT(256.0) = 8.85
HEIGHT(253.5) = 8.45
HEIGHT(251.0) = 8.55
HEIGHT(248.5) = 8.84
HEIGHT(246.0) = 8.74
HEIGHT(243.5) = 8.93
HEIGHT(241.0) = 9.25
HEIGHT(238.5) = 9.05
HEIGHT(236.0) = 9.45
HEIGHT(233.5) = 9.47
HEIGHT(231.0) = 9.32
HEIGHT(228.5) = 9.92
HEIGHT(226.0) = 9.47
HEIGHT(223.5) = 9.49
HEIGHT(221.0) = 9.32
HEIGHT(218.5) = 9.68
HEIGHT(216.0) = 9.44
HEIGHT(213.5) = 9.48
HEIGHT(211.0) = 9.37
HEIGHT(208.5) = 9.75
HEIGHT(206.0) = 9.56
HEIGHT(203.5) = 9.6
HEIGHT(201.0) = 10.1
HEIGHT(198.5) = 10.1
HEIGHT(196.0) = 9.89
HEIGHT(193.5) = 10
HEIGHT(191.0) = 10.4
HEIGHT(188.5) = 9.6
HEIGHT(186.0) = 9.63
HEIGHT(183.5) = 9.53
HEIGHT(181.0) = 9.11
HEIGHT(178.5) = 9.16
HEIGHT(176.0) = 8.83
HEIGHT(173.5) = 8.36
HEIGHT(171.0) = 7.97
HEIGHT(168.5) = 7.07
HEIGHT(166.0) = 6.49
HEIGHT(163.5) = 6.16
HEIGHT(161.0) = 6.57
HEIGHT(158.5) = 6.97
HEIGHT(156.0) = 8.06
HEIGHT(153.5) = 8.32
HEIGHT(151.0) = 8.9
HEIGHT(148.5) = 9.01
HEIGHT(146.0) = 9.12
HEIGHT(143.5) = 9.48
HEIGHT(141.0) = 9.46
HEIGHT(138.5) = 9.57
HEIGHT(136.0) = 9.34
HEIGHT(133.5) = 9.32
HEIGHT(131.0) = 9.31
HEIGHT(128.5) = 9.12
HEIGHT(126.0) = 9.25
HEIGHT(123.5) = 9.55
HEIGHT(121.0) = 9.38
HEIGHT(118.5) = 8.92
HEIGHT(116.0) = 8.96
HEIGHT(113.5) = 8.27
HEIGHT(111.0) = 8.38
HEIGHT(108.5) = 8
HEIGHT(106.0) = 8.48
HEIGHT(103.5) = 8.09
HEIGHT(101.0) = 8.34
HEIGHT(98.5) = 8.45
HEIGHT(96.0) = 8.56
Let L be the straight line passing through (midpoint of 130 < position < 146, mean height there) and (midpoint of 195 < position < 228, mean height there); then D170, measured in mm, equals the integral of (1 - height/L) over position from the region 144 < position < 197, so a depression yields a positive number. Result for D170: 5.39 mm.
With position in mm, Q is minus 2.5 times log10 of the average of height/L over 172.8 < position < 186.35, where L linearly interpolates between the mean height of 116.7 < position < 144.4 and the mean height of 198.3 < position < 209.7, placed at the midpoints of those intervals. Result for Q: 0.06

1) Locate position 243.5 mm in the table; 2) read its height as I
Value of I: 8.93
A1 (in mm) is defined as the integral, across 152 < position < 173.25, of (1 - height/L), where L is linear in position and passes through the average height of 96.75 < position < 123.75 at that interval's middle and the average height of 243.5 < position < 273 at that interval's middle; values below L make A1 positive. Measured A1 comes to 3.4 mm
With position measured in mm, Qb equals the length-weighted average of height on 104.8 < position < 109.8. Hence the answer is 8.24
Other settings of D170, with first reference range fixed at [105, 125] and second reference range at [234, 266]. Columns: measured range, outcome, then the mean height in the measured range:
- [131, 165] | 1.1 mm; 8.5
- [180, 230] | -4.6 mm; 9.67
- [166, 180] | 1.1 mm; 8.13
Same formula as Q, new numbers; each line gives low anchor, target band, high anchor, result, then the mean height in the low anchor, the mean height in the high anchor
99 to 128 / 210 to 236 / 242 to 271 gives -0.088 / 8.7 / 8.77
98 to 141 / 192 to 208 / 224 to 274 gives -0.106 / 8.89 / 9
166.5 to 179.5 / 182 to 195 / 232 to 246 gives -0.169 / 8.16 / 9.19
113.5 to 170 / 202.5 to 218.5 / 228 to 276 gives -0.089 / 8.55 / 8.93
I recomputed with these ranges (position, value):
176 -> 8.83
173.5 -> 8.36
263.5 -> 9.34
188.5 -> 9.6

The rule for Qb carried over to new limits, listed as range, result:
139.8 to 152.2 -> 9.19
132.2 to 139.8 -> 9.41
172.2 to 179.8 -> 8.78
